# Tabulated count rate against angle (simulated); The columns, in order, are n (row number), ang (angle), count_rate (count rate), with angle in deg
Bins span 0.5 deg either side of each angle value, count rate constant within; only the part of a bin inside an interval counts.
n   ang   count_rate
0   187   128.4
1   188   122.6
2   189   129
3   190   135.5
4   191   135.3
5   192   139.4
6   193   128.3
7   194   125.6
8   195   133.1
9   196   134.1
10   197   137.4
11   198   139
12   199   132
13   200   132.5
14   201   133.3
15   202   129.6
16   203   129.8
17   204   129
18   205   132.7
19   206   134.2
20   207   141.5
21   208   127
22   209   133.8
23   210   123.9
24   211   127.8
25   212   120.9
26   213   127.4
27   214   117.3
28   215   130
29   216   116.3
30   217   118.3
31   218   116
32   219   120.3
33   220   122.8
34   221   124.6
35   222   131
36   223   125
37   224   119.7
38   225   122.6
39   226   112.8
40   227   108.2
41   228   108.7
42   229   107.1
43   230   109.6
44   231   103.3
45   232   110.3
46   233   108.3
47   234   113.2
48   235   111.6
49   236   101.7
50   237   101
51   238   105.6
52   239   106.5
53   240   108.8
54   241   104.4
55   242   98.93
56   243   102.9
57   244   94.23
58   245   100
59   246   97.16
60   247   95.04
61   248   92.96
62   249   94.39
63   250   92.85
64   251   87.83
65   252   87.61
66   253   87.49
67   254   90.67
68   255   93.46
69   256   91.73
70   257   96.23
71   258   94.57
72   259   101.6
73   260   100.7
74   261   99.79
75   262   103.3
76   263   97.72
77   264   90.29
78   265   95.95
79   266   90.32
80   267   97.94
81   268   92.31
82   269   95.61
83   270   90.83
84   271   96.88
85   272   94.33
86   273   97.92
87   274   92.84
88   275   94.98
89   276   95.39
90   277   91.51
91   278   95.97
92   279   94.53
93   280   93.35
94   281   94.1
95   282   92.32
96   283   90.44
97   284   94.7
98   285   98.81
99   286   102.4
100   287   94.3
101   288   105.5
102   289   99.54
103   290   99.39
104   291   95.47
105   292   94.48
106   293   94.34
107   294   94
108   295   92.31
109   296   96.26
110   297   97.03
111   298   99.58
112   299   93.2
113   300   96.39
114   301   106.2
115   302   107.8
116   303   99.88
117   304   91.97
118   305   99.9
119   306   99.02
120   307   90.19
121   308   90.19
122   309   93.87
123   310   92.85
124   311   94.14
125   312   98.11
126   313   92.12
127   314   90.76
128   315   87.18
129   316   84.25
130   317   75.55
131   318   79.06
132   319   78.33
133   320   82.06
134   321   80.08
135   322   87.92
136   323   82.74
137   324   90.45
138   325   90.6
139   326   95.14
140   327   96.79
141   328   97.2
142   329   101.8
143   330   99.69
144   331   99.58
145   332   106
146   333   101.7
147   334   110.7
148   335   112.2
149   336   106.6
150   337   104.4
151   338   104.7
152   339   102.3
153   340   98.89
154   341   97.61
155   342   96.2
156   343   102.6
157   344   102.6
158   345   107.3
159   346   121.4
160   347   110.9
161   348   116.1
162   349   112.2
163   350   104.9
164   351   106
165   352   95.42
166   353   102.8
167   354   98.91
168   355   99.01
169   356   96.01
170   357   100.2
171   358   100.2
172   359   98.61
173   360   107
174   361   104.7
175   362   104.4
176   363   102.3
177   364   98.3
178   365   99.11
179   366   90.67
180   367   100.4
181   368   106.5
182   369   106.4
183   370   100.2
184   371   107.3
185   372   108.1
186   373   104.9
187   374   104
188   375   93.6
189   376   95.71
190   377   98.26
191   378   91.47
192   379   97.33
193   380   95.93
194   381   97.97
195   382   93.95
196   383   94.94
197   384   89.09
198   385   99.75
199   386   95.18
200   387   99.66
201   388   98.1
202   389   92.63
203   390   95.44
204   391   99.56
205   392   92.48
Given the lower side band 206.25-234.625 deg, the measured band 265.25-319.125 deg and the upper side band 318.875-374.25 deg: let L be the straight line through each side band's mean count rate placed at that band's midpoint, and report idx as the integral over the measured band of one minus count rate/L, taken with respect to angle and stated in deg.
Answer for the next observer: 7.2 deg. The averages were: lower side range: 120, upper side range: 101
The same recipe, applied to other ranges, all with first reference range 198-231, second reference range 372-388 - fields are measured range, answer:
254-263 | 1.50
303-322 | 3.33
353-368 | 0.00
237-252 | 2.60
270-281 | 1.88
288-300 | 1.58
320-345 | 1.49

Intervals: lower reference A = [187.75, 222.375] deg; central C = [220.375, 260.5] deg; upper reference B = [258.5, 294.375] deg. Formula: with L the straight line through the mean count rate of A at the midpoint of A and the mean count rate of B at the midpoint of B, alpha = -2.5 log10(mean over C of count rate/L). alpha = 0.09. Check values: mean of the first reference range 129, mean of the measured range 104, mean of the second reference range 95.9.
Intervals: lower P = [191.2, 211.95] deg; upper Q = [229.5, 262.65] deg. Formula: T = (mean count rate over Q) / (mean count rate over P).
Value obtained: 0.75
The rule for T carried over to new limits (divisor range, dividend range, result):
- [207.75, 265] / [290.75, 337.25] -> 0.88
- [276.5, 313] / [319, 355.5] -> 1.04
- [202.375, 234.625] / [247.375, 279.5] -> 0.78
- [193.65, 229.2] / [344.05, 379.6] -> 0.81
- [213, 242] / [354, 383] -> 0.88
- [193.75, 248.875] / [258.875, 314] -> 0.81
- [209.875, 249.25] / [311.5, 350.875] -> 0.88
